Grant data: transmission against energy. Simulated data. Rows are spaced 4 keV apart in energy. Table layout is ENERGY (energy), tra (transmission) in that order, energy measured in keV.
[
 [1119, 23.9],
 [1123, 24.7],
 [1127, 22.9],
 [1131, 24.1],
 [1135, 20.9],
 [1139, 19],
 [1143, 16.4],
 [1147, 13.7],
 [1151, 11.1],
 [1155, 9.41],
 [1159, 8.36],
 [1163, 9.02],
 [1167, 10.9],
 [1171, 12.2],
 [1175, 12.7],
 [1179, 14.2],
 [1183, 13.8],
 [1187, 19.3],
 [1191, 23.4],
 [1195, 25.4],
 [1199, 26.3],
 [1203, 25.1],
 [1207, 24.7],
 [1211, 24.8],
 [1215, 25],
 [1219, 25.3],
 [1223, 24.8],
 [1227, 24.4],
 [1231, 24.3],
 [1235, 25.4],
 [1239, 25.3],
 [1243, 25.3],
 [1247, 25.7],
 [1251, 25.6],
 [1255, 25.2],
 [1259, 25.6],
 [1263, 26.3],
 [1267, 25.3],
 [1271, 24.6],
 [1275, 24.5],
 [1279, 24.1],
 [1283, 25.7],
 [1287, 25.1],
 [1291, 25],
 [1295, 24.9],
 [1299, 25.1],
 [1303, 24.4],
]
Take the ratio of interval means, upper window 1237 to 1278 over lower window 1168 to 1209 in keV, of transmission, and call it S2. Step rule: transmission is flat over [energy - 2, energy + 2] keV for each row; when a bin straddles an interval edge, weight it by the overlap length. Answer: 1.30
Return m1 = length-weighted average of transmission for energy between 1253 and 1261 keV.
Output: 25.4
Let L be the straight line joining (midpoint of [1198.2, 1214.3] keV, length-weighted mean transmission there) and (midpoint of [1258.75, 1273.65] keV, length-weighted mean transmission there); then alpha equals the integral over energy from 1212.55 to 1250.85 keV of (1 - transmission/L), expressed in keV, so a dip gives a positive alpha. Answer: 0.2 keV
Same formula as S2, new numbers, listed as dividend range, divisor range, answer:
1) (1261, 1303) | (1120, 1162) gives 1.47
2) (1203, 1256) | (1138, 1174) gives 2.08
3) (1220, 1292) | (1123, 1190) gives 1.64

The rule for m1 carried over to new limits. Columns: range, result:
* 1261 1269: 25.8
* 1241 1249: 25.5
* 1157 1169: 9.43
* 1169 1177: 12.4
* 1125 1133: 23.5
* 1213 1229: 24.9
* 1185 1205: 23.9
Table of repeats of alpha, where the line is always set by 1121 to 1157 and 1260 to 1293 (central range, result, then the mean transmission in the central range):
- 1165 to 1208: 3.88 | 18.8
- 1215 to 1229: -1.62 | 24.9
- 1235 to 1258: -1.84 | 25.4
